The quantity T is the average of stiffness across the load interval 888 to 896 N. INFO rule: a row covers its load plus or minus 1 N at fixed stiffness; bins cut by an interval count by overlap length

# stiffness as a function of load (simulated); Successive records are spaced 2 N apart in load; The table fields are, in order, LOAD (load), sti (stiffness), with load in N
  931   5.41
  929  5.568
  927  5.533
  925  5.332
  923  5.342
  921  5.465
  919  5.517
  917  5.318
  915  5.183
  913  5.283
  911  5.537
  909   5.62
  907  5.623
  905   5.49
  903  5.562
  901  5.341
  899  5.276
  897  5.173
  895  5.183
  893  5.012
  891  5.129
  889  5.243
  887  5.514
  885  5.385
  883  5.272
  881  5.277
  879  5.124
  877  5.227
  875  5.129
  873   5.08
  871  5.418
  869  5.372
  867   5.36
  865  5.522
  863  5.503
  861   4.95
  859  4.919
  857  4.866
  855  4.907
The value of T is 5.14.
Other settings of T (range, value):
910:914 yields 5.41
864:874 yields 5.35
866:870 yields 5.37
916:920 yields 5.42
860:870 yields 5.34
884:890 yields 5.38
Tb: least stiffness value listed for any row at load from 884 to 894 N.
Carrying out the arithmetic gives 5.012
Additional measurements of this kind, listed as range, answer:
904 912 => 5.49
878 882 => 5.124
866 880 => 5.08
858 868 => 4.919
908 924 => 5.183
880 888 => 5.272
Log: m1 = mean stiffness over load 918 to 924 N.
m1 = 5.44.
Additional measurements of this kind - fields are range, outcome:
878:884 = 5.22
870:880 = 5.2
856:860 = 4.89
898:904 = 5.39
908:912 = 5.58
